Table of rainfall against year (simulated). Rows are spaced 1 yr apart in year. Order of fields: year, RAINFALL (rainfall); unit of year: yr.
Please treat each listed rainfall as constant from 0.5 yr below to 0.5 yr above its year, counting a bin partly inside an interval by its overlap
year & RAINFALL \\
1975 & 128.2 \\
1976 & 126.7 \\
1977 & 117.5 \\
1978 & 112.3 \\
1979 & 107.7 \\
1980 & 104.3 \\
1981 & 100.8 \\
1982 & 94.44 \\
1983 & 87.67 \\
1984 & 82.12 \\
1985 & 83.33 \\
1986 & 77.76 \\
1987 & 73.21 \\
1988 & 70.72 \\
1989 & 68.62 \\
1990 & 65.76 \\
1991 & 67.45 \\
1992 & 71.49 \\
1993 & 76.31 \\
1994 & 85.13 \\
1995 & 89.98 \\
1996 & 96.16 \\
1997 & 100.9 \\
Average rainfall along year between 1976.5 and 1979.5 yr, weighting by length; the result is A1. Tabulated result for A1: 112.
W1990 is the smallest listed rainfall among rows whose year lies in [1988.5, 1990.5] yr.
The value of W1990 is 65.76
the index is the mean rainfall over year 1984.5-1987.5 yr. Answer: 78.1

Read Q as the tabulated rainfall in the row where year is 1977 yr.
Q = 117.5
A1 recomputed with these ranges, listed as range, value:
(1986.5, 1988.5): 72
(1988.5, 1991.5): 67.3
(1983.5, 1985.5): 82.7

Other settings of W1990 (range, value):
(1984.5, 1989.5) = 68.62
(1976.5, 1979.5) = 107.7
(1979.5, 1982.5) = 94.44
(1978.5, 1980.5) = 104.3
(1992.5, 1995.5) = 76.31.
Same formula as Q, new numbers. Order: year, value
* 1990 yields 65.76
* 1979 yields 107.7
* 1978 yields 112.3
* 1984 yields 82.12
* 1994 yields 85.13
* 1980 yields 104.3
